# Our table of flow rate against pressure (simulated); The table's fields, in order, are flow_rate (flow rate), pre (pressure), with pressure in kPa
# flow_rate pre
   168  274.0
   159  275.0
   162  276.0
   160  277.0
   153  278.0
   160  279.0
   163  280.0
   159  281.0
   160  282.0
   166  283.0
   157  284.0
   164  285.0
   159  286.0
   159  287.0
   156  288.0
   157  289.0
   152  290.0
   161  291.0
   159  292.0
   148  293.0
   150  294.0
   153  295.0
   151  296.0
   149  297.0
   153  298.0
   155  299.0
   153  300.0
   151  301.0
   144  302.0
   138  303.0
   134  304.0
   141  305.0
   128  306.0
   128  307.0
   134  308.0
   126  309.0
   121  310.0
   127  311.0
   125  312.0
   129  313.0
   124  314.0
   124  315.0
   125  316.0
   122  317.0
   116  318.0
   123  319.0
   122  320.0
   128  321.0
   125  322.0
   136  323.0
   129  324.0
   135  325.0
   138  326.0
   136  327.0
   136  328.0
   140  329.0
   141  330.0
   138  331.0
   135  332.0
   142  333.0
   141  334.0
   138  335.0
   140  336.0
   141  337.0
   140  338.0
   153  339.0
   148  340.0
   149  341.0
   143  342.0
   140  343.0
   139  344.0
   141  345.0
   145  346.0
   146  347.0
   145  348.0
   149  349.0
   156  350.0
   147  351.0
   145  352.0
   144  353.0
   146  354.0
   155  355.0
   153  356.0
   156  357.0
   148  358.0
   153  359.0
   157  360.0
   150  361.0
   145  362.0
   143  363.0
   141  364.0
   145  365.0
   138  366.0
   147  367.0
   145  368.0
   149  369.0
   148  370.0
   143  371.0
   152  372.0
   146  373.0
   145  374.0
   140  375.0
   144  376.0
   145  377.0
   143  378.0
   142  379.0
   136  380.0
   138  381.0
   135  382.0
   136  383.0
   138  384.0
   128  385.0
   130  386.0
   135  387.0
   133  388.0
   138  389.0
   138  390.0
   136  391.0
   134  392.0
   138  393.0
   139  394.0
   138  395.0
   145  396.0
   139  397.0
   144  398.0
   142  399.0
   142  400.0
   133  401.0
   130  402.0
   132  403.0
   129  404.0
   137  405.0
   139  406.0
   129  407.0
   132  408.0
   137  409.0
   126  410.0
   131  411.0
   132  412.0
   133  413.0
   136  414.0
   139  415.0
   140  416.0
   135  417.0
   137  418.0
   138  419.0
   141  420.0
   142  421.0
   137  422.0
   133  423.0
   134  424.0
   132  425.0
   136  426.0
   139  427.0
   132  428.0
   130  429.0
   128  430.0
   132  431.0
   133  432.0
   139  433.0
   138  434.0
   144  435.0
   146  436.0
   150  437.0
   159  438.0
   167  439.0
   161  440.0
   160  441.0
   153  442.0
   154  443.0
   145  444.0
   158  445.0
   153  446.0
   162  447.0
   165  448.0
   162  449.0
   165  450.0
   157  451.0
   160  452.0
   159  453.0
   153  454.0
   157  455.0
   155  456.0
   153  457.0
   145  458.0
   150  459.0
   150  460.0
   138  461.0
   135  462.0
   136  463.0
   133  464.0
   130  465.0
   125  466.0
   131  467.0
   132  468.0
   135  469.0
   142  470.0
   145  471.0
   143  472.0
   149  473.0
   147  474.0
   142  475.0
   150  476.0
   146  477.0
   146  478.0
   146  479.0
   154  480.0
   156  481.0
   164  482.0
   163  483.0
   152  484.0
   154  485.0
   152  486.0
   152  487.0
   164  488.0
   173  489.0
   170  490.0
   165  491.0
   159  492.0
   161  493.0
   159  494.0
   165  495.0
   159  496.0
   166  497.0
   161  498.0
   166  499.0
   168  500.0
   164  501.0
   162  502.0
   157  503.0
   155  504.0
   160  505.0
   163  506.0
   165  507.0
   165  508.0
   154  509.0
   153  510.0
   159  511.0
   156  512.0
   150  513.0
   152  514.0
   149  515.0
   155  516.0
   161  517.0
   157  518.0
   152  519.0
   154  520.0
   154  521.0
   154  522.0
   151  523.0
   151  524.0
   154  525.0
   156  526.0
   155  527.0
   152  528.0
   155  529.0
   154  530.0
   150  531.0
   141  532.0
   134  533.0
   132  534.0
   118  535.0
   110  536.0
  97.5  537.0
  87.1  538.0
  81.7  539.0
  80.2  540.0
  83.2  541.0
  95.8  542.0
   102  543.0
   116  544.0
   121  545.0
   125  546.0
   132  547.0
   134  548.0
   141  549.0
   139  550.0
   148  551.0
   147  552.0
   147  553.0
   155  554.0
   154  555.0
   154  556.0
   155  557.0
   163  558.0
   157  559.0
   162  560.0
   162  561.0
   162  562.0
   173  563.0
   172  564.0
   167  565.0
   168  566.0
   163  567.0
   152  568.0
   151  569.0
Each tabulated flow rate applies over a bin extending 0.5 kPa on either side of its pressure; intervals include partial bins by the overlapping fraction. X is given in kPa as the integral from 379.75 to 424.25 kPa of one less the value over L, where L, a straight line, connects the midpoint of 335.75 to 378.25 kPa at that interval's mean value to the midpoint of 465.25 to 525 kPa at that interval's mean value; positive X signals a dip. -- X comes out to 3.9 kPa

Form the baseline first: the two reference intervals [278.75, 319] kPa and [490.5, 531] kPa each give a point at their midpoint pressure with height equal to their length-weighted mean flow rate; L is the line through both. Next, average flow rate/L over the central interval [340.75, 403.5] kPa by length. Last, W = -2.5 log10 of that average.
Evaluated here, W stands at 0.046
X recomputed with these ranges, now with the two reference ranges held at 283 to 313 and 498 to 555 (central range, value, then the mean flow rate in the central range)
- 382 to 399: 0.88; 137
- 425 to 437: 0.59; 136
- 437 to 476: -1.62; 149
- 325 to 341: 0.53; 141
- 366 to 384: 0.22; 143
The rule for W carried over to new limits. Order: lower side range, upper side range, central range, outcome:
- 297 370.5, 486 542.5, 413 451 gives 0.00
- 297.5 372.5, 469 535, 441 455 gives -0.05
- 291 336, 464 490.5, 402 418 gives 0.08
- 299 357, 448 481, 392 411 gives 0.05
